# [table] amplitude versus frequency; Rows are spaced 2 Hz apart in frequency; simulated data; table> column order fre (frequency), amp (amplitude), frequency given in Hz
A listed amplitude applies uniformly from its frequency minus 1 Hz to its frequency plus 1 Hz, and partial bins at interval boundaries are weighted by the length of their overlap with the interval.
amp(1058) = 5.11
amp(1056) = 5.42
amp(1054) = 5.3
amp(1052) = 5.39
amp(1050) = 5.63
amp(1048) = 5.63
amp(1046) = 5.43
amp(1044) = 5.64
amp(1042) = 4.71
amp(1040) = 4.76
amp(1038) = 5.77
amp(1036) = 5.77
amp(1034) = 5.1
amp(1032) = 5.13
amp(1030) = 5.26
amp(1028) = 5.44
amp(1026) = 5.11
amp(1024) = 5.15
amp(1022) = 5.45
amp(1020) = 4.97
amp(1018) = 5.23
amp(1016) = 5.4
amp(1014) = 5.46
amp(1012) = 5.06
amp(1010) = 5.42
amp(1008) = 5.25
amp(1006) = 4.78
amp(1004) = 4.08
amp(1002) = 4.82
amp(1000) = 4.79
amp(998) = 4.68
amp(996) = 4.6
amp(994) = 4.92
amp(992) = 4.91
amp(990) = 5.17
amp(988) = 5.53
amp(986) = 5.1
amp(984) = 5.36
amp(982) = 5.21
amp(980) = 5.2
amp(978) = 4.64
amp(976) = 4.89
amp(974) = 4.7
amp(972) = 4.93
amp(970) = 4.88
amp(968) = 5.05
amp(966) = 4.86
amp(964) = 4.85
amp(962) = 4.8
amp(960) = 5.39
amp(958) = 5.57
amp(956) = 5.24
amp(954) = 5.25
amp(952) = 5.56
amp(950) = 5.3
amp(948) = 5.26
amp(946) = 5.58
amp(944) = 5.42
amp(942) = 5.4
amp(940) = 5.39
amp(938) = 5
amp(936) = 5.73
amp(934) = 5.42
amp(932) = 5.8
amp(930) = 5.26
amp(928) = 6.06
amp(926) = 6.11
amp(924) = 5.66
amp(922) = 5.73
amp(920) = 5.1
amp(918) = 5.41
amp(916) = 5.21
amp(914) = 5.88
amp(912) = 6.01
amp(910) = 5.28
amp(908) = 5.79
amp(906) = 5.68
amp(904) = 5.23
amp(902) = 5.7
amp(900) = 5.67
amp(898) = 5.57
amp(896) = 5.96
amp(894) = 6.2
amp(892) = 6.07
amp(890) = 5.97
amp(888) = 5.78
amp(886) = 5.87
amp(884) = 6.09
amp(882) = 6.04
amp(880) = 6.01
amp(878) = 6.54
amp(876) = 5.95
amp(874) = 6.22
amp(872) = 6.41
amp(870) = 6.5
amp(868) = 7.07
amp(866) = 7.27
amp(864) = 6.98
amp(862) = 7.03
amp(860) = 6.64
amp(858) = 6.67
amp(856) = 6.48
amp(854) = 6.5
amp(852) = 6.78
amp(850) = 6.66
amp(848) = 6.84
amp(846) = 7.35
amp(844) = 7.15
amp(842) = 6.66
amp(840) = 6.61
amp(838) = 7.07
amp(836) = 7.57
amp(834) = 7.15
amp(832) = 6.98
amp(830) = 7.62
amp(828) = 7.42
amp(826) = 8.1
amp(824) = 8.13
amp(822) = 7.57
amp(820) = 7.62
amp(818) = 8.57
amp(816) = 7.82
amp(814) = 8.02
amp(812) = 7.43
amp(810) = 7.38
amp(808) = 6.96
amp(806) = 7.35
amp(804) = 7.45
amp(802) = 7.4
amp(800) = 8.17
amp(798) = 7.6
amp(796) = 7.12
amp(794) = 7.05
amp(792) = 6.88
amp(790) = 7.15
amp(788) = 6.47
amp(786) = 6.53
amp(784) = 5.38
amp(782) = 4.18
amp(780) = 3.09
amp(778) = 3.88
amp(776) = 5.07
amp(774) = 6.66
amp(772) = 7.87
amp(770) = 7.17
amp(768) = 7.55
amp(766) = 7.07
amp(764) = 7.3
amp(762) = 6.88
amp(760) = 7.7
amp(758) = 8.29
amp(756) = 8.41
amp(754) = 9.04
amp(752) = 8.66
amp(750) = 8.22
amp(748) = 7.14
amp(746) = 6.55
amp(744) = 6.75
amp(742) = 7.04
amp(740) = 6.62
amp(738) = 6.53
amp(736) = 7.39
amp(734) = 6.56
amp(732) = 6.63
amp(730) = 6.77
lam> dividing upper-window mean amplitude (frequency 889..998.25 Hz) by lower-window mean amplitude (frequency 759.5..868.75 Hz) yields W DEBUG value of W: 0.8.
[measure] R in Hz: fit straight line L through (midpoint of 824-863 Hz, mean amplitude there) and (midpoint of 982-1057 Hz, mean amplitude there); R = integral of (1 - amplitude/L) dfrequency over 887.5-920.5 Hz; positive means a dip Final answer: 3.7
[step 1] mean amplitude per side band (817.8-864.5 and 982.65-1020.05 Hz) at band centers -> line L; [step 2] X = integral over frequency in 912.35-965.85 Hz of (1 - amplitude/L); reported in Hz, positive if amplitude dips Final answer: 3.83 Hz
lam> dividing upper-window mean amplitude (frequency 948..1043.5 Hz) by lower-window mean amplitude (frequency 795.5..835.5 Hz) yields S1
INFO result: 0.67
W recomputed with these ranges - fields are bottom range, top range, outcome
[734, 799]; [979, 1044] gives 0.75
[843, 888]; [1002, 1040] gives 0.79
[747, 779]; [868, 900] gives 0.83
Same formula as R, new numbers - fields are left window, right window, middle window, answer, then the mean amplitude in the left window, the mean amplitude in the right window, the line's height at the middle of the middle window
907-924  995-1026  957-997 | 1.4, 5.56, 5.01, 5.2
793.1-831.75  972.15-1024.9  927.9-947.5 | 1.3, 7.61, 5.03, 5.87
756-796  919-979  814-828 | -4.0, 6.5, 5.29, 6.18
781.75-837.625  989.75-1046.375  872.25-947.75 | 6.2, 7.29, 5.11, 6.24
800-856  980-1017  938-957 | 1.2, 7.34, 5.03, 5.72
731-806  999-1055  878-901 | 0.6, 6.91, 5.21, 6.12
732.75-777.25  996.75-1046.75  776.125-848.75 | -1.9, 7.27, 5.14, 6.81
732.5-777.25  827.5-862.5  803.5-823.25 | -1.6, 7.27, 6.95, 7.06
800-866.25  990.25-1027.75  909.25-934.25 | 2.1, 7.26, 5.02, 6.13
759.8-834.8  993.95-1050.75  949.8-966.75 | 1.4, 6.99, 5.15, 5.68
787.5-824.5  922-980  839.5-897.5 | 0.5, 7.49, 5.29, 6.54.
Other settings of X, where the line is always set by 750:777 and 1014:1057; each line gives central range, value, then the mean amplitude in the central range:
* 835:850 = -0.3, 7.01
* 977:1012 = 4.2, 4.97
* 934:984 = 6.5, 5.18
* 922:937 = 1.1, 5.72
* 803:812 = -0.2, 7.3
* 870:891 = 1.5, 6.11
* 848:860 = 0.3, 6.64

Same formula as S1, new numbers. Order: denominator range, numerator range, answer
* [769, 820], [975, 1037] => 0.75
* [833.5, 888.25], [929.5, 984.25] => 0.78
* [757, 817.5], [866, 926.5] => 0.86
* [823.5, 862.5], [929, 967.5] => 0.75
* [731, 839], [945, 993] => 0.72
